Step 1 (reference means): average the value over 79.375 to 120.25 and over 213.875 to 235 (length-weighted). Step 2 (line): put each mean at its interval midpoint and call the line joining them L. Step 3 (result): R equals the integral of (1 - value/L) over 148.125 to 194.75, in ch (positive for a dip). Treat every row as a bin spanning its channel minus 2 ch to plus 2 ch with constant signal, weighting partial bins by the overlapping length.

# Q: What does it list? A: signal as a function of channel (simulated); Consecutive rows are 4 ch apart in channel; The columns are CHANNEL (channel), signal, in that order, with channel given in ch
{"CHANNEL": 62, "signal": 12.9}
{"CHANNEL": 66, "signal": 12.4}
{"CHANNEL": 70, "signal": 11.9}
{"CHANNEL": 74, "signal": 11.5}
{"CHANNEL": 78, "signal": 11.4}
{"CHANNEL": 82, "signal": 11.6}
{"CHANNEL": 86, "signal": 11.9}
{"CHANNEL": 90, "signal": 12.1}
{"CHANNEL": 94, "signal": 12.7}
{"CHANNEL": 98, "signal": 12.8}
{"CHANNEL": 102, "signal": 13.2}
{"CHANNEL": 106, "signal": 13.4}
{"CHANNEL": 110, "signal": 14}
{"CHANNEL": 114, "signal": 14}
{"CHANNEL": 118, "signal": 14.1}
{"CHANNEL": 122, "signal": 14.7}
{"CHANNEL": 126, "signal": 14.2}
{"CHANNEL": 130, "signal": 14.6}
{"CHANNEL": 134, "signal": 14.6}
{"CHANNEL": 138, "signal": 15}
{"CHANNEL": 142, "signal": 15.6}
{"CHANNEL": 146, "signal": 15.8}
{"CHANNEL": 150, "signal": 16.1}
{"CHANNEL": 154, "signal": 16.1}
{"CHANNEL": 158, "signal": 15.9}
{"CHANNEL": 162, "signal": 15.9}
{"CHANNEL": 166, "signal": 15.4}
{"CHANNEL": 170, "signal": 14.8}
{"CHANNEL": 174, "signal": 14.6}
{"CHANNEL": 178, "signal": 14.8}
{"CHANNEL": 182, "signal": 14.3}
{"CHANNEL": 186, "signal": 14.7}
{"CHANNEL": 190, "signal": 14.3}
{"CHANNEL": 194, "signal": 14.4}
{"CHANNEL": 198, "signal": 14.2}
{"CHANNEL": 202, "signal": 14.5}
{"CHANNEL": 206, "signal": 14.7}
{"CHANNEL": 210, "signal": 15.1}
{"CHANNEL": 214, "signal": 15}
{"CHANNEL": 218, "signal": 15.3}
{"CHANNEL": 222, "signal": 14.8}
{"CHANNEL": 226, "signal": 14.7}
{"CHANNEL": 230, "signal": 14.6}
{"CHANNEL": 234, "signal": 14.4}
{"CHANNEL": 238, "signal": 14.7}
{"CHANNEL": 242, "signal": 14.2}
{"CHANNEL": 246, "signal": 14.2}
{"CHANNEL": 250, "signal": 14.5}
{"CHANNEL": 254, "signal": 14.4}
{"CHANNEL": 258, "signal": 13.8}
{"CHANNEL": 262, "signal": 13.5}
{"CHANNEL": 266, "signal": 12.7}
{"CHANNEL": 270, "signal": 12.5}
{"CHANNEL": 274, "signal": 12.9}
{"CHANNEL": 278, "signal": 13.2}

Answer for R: -3.7 ch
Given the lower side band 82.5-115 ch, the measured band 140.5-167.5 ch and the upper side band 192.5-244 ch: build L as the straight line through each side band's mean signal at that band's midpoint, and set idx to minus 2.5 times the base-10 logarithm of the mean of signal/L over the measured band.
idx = -0.16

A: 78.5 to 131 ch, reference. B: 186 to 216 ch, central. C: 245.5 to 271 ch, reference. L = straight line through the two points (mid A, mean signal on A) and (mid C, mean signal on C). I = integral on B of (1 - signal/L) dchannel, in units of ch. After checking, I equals -2.4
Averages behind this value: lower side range 13.3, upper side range 13.7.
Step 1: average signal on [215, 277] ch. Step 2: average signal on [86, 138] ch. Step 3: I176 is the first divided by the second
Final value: 1.03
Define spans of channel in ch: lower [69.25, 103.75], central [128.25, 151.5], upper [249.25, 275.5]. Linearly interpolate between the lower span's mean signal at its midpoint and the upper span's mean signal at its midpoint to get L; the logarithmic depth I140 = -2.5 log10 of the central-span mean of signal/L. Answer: -0.22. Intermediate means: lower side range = 12.1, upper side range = 13.4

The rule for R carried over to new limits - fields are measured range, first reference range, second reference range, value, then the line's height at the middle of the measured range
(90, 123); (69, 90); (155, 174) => -1.54 ch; 12.9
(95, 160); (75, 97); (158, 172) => -3.80 ch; 13.8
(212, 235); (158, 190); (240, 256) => -0.45 ch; 14.5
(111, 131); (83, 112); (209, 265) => -1.81 ch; 13.1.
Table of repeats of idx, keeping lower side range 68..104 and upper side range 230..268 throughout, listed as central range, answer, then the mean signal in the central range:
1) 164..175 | -0.143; 15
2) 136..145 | -0.200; 15.4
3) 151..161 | -0.229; 16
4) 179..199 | -0.083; 14.4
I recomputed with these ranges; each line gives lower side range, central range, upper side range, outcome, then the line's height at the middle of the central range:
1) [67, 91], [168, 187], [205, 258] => -1.4 ch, 13.6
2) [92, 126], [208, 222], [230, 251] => -0.8 ch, 14.3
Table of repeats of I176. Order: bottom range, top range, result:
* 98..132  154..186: 1.08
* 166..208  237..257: 0.99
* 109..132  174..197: 1.02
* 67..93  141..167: 1.34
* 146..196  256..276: 0.86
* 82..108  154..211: 1.18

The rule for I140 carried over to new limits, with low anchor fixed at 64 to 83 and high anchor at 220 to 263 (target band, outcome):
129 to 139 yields -0.16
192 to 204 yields -0.05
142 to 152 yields -0.23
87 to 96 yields -0.03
